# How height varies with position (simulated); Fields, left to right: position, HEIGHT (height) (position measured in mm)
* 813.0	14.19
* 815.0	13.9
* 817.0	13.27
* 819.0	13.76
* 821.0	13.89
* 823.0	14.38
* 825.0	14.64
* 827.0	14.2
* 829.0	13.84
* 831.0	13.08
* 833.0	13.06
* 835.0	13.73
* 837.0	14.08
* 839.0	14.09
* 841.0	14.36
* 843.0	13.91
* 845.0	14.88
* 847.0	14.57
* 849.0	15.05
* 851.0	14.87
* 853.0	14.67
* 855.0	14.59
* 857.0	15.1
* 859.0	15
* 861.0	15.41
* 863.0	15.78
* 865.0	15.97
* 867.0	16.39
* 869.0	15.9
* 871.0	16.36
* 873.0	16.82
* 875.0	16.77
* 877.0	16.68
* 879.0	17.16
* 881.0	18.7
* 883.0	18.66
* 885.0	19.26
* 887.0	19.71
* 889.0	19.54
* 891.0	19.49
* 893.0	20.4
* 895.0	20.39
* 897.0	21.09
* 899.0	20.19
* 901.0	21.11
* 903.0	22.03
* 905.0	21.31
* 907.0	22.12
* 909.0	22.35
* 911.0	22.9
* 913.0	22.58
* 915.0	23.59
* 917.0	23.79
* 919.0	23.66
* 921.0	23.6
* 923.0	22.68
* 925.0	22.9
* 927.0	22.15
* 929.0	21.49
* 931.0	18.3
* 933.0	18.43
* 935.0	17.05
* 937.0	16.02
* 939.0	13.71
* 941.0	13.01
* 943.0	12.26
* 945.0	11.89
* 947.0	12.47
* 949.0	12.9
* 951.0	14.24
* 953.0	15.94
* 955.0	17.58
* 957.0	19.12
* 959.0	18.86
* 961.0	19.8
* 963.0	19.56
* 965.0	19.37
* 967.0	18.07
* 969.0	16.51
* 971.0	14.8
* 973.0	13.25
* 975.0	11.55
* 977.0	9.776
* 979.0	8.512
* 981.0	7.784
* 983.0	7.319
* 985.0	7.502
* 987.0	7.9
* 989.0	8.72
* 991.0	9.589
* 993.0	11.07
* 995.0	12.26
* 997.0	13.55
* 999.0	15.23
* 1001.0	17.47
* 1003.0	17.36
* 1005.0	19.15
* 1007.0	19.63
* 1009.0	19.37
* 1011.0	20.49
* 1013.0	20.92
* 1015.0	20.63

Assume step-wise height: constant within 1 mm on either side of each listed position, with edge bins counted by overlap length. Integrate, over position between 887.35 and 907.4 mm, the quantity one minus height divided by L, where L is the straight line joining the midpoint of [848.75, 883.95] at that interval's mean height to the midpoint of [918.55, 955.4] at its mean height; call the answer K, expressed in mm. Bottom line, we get -4.9 mm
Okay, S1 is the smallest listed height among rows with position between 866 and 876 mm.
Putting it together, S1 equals 15.9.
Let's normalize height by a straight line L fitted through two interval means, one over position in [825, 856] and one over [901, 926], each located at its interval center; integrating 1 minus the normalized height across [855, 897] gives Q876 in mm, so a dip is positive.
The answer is 2.05 mm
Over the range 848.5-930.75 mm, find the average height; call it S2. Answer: 19.2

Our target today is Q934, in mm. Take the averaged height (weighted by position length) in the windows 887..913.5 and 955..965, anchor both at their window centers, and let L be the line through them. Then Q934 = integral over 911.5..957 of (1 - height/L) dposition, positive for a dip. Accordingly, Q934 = 4.1 mm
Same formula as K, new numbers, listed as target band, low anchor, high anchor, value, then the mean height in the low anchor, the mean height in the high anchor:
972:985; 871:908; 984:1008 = 4.4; 19.4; 13.3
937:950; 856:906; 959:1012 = 2.3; 18.2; 14.2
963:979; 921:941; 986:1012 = 1.9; 19.1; 14.8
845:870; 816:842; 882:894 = 2.0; 13.9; 19.5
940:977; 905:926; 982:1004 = 2.3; 22.9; 11.6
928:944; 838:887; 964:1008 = -2.3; 16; 13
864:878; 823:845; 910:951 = -0.6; 14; 18.7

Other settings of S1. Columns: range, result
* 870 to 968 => 11.89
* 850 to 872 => 14.59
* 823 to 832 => 13.08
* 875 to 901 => 16.68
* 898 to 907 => 20.19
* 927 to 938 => 16.02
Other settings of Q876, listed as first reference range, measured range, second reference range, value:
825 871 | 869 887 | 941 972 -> -3.0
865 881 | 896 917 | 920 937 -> -3.3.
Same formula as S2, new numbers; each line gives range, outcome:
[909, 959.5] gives 18.5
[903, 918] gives 22.6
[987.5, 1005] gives 13.3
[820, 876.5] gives 14.9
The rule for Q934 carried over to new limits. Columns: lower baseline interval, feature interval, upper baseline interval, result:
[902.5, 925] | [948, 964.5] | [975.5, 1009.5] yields -0.24 mm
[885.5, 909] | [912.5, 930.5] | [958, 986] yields -4.25 mm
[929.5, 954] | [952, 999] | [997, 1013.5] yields 8.63 mm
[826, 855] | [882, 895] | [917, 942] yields -1.88 mm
